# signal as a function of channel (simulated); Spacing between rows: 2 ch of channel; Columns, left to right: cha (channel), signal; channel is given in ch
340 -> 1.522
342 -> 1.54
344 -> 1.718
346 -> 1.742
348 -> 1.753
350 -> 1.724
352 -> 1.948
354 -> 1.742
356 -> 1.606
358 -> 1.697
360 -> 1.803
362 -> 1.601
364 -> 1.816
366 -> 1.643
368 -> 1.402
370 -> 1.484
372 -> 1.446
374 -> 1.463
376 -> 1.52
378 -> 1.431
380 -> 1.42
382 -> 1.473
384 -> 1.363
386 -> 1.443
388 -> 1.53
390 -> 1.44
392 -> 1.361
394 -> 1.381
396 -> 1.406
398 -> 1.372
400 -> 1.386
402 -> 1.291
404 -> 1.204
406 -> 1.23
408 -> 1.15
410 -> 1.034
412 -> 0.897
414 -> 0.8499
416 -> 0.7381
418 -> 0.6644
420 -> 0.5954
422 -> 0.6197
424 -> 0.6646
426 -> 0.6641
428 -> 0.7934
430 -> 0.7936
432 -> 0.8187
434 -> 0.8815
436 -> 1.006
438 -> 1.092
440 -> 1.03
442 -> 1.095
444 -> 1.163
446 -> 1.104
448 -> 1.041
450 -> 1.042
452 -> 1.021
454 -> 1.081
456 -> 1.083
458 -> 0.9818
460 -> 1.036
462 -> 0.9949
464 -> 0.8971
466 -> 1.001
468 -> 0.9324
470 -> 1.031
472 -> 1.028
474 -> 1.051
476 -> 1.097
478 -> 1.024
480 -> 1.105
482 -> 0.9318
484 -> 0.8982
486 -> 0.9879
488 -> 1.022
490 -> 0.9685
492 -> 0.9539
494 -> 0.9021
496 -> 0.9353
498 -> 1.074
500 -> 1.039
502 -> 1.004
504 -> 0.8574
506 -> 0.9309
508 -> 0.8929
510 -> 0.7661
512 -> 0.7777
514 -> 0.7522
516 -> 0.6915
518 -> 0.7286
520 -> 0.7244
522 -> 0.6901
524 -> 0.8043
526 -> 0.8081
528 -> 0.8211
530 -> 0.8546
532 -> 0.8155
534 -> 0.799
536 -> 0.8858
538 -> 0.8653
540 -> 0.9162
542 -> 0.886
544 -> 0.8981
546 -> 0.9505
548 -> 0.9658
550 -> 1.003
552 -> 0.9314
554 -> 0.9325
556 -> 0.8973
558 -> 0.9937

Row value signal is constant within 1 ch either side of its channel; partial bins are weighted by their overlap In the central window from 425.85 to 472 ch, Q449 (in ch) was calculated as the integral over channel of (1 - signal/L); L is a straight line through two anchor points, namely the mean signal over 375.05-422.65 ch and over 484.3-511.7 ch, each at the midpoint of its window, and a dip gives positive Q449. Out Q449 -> 3.49 ch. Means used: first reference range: 1.2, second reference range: 0.943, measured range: 0.989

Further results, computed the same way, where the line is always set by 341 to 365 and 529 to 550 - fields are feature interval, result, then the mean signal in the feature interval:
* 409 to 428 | 9.1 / 0.75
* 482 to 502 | 2.3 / 0.975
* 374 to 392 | 1.6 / 1.45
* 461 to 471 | 2.0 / 0.971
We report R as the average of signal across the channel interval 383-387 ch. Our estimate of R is 1.4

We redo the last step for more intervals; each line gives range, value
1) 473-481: 1.07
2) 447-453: 1.03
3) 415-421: 0.666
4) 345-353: 1.79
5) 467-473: 0.997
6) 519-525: 0.74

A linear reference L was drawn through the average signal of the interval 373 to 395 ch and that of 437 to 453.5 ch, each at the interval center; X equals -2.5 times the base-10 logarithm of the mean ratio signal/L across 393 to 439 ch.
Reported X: 0.27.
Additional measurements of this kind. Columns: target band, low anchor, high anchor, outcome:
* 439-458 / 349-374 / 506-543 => 0.127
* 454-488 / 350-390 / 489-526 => 0.041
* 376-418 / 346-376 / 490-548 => 0.172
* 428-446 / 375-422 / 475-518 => 0.123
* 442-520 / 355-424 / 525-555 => 0.094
